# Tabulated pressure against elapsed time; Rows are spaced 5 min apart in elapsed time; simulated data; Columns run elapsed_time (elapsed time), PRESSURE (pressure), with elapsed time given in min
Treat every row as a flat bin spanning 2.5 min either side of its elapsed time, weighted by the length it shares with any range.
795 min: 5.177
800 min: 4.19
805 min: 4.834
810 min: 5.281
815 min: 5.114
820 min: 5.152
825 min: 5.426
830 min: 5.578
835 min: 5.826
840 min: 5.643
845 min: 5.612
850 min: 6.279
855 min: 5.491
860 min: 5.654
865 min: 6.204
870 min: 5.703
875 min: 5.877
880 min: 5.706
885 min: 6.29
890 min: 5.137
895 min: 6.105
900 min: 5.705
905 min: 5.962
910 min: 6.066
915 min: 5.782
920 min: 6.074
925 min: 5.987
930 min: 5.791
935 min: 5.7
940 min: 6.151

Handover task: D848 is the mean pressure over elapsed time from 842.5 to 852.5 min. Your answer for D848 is 5.95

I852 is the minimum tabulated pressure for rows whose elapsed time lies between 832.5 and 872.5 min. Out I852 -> 5.491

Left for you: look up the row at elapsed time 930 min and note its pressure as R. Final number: 5.791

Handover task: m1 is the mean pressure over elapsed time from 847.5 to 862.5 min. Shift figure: 5.81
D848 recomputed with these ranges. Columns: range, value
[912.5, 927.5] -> 5.95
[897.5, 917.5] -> 5.88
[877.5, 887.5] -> 6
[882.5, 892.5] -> 5.71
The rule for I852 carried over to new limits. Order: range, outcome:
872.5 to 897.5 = 5.137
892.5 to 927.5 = 5.705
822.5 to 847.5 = 5.426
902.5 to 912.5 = 5.962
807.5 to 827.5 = 5.114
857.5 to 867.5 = 5.654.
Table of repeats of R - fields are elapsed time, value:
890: 5.137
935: 5.7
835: 5.826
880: 5.706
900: 5.705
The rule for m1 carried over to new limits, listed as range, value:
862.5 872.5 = 5.95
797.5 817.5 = 4.85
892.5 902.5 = 5.9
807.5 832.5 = 5.31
